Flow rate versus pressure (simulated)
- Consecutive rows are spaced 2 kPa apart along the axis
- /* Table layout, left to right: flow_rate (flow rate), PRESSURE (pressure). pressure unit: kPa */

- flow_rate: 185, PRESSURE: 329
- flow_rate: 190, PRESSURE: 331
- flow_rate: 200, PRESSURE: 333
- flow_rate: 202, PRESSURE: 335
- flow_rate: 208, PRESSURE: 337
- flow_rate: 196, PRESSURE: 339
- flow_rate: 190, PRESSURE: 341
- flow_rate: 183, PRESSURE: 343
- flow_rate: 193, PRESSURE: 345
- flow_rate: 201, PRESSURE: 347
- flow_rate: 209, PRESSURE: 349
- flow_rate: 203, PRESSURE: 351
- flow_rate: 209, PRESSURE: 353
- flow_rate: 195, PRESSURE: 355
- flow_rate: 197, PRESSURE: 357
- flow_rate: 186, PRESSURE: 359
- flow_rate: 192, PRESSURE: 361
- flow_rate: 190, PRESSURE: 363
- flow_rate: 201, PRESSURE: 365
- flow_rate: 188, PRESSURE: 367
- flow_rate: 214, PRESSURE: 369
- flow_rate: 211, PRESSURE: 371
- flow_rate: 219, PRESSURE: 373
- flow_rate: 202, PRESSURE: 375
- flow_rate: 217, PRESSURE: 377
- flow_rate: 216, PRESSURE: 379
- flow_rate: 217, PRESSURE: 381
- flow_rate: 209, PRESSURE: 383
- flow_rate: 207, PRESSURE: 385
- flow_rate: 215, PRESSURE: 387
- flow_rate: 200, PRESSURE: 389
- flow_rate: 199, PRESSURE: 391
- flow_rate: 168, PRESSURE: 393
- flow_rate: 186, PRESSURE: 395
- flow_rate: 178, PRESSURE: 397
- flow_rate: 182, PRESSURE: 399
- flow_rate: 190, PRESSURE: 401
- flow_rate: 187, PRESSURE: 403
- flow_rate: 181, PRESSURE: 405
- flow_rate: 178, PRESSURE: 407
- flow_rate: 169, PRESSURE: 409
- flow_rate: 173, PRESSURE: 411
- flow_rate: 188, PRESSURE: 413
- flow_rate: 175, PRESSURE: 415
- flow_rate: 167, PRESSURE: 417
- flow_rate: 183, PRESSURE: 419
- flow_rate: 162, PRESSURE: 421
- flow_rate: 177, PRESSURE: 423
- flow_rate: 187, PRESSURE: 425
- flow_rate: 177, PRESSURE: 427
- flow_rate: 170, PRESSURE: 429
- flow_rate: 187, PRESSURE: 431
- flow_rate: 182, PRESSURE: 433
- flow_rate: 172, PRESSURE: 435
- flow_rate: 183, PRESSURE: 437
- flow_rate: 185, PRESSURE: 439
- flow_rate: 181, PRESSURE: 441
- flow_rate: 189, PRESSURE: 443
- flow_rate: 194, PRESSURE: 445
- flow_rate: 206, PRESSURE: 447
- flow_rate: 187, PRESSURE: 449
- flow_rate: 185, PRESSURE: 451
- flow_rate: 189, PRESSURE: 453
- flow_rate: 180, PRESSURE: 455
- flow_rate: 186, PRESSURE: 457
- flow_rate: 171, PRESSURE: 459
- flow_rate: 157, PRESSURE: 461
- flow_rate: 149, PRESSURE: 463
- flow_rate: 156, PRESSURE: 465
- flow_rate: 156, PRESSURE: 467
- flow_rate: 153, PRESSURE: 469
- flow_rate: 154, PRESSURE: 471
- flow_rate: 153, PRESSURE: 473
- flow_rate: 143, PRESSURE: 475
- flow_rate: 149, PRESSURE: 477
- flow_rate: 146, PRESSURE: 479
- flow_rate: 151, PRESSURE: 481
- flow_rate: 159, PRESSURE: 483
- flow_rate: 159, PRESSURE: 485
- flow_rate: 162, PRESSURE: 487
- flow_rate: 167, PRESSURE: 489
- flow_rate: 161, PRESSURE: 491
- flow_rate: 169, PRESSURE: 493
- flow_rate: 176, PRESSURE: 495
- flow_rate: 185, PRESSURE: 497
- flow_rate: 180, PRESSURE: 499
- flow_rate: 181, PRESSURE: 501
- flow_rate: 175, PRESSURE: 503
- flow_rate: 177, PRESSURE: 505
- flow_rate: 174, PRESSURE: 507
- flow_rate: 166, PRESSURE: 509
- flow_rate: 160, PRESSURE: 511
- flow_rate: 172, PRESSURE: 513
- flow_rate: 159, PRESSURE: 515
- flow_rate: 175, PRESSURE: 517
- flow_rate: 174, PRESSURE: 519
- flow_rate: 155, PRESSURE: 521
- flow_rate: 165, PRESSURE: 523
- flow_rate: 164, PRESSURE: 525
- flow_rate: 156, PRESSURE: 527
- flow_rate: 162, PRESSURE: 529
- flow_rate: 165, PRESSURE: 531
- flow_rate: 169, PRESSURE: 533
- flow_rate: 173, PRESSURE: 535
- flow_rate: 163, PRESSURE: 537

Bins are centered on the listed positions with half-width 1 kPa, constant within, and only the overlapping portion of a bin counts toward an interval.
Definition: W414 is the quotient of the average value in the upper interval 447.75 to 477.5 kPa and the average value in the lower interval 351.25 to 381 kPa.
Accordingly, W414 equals 0.81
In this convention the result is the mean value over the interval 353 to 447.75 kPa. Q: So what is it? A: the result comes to 190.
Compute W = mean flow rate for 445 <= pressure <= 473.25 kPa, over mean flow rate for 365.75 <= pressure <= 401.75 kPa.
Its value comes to 0.85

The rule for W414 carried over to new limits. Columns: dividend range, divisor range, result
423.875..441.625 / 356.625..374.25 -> 0.90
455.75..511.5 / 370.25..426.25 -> 0.86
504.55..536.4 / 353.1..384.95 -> 0.82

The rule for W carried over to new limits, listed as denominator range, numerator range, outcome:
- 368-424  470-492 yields 0.81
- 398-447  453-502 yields 0.90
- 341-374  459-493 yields 0.78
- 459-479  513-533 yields 1.08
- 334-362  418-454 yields 0.93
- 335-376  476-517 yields 0.84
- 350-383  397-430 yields 0.87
